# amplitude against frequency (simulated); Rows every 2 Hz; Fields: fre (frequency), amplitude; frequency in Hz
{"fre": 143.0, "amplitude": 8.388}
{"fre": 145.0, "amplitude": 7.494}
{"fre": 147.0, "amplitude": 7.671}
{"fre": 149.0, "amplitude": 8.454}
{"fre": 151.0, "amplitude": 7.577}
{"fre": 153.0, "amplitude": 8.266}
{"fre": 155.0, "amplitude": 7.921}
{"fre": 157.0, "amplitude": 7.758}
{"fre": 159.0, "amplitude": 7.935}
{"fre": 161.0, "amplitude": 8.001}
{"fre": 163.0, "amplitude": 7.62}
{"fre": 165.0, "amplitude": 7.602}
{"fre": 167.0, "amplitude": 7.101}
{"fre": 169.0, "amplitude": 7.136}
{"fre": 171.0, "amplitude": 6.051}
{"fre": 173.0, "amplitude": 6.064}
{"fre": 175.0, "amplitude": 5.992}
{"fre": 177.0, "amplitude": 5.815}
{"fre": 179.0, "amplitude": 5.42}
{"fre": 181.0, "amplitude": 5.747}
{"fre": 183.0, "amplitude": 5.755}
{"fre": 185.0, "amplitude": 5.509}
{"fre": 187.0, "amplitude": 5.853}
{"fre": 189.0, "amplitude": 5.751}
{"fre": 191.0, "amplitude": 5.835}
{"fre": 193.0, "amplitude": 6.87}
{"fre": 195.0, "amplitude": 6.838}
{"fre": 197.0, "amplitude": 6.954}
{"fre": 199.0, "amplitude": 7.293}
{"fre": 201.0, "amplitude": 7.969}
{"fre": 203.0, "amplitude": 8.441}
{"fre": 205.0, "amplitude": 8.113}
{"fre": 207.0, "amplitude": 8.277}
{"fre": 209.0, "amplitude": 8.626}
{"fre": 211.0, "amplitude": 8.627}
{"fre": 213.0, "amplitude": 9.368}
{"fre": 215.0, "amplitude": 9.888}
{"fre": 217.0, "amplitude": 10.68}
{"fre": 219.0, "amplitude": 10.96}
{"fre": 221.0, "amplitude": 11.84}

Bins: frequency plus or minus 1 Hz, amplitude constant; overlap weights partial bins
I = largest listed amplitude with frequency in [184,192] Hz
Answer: 5.853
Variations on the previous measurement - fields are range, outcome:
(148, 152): 8.454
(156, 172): 8.001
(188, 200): 7.293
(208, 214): 9.368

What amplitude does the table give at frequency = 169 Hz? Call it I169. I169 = 7.136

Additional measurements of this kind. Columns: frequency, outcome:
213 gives 9.368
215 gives 9.888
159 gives 7.935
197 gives 6.954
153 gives 8.266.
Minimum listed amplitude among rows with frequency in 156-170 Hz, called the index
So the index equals 7.101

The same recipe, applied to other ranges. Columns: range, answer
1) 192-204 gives 6.838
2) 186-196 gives 5.751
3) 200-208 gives 7.969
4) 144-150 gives 7.494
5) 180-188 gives 5.509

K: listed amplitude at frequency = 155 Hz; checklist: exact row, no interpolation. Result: 7.921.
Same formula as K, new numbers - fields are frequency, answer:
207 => 8.277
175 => 5.992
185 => 5.509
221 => 11.84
